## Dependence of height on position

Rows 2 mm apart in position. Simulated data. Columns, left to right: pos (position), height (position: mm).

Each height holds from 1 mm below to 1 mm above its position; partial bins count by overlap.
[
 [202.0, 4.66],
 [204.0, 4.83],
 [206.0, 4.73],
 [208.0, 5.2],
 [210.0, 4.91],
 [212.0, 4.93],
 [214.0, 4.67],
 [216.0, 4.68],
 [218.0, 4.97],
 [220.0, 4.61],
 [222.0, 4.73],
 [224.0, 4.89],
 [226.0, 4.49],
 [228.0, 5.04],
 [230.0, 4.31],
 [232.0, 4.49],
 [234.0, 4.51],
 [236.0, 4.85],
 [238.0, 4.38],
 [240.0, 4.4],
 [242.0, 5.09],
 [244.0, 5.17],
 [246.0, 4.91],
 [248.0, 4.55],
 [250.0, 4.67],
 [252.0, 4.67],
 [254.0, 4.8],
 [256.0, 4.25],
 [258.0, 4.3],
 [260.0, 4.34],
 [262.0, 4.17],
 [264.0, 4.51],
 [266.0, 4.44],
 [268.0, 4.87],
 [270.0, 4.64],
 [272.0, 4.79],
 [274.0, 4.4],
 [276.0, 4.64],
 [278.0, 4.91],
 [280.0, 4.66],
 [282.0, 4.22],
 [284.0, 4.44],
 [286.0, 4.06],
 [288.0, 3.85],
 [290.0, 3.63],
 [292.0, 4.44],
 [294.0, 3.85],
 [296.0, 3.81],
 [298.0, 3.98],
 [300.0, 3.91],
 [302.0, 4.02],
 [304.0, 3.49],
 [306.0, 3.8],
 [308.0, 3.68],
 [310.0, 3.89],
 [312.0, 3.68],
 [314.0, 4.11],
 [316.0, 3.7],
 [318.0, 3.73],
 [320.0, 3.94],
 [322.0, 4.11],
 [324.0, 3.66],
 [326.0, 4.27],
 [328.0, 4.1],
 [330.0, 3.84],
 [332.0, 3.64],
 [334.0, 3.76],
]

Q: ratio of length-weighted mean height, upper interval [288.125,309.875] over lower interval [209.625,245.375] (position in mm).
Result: 0.82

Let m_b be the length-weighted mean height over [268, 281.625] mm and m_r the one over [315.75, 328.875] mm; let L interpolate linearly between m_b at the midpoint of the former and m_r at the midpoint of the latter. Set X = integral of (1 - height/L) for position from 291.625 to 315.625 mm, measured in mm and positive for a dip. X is 2.03 mm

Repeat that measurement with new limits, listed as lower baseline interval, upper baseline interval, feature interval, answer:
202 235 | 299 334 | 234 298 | -2.2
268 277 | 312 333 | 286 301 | 1.4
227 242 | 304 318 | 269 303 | -1.6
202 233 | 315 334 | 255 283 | -1.1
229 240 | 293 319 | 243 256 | -1.2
